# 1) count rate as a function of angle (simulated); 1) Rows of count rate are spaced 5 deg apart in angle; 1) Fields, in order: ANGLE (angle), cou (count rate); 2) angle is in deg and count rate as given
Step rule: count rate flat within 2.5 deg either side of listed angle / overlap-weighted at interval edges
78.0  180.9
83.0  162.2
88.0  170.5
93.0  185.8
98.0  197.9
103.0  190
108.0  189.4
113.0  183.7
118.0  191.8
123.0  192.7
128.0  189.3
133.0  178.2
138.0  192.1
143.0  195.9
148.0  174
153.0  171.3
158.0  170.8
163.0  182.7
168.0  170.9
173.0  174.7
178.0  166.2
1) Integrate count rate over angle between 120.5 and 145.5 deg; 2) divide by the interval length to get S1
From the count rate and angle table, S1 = 190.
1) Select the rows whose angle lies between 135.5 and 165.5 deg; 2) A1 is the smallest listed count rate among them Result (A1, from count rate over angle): 170.8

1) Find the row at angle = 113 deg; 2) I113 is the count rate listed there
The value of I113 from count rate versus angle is 183.7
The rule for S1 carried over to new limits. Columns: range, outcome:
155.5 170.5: 175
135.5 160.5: 181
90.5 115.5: 189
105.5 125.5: 189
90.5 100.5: 192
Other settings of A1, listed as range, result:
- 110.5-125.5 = 183.7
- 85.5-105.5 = 170.5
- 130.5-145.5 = 178.2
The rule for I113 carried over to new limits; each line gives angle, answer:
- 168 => 170.9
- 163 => 182.7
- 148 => 174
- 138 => 192.1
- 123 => 192.7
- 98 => 197.9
